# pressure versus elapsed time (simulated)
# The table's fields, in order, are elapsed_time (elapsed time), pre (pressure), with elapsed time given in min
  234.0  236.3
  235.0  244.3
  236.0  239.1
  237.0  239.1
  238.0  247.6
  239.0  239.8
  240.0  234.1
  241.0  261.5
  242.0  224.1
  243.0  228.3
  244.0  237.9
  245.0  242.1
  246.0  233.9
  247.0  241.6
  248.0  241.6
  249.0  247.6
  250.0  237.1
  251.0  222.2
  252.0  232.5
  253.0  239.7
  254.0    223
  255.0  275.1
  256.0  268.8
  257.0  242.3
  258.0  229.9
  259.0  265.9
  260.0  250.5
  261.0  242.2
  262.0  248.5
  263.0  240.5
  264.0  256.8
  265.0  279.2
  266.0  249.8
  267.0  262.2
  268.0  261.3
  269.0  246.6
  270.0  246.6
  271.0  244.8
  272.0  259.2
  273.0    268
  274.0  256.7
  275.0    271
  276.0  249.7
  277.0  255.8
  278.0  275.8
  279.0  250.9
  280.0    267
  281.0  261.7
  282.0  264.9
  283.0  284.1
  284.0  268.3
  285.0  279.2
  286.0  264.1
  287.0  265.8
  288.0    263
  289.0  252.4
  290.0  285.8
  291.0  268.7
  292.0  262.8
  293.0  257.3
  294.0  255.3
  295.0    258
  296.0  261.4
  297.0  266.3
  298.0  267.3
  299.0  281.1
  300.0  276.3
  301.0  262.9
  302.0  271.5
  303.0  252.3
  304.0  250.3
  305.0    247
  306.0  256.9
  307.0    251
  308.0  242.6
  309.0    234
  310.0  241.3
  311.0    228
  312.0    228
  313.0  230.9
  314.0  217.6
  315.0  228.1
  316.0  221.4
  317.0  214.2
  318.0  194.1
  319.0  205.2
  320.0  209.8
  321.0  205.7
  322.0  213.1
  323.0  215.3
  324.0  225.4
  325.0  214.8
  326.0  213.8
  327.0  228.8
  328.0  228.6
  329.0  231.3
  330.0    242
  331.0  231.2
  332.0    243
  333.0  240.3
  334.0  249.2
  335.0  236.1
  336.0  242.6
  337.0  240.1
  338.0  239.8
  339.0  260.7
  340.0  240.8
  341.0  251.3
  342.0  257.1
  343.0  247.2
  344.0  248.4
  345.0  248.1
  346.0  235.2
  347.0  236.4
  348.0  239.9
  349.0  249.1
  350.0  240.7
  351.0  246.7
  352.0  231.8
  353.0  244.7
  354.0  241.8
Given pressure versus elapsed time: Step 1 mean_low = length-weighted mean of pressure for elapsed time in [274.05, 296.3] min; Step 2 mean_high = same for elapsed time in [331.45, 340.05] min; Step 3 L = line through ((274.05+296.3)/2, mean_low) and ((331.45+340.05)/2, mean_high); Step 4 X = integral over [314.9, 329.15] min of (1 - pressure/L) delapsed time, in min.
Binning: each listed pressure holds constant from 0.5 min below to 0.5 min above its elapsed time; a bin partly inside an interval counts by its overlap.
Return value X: 1.91 min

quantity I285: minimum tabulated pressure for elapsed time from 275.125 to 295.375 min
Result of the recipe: 249.7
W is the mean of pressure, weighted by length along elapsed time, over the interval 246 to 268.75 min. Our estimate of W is 248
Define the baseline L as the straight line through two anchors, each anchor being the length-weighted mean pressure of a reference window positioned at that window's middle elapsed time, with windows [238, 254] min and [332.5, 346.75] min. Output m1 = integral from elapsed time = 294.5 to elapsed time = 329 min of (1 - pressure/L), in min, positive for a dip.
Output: 0.9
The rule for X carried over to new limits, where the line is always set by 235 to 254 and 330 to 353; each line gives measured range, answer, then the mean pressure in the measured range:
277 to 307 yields -2.95 min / 264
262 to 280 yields -1.34 min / 257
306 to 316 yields 0.32 min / 234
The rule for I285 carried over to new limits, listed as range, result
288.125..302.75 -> 252.4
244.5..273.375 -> 222.2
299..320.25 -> 194.1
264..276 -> 244.8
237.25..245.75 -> 224.1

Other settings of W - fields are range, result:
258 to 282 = 257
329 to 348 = 243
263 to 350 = 247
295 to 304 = 266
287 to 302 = 266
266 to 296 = 262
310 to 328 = 218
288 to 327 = 241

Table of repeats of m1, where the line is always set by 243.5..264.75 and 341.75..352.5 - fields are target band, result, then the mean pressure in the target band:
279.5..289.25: -0.94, 267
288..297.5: -0.75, 263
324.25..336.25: 0.51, 233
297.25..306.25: -0.71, 263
